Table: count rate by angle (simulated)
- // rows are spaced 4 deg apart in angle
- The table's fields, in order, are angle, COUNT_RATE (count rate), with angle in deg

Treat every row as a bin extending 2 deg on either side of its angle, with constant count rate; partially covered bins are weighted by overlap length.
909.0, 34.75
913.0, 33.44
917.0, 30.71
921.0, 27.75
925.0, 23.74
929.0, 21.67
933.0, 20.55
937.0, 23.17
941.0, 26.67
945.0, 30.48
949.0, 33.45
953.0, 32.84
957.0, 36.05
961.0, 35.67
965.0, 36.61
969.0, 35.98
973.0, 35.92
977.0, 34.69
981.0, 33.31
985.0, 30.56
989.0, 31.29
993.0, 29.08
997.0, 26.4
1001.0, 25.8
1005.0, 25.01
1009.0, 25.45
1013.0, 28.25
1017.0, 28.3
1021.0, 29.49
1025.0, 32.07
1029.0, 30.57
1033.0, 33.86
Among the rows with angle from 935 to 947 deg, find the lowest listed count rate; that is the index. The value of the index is 23.17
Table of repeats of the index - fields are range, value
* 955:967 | 35.67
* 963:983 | 33.31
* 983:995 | 29.08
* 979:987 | 30.56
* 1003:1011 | 25.01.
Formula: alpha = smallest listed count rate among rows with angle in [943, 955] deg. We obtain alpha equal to 30.48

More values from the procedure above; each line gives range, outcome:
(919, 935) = 20.55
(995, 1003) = 25.8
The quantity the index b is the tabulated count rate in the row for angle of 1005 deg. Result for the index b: 25.01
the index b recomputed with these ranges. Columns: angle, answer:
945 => 30.48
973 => 35.92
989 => 31.29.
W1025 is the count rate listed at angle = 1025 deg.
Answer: 32.07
